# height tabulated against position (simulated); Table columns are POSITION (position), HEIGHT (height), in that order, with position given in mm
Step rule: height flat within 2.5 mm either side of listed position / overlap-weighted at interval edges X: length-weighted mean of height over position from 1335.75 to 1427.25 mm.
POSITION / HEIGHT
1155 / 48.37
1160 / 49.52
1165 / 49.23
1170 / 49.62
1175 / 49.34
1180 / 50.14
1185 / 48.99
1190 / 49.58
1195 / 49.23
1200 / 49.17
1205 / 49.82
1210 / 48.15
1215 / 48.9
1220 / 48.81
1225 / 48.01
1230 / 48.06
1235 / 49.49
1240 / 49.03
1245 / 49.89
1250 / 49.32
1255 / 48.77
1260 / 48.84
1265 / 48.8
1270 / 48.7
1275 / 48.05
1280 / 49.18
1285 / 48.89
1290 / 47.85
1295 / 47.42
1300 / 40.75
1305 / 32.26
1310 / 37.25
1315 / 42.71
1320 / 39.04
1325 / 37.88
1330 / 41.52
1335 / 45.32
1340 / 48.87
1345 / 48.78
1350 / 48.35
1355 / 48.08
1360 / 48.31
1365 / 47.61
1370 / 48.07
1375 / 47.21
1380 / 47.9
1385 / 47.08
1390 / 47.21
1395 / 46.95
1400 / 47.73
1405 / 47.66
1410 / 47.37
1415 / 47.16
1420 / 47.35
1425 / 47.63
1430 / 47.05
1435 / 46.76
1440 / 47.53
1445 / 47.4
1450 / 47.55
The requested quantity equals 47.7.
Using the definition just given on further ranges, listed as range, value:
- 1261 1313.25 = 45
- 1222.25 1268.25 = 48.9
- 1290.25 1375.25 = 44.1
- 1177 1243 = 49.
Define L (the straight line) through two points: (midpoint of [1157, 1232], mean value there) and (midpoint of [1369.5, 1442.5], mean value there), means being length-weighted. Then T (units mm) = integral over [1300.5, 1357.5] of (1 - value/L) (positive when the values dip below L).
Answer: 6.3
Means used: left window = 49.1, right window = 47.4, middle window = 42.7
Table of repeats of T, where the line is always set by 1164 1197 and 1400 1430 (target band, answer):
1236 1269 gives -0.18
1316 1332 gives 2.82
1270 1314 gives 3.92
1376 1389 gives 0.08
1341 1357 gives -0.15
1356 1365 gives -0.03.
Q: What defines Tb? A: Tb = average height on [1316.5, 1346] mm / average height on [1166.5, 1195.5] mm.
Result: 0.87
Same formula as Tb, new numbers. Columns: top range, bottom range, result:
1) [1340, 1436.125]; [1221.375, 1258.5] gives 0.97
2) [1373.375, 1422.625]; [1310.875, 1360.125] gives 1.07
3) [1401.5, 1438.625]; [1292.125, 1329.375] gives 1.19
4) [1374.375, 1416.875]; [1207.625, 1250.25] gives 0.97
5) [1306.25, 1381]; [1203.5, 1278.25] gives 0.92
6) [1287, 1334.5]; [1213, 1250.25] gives 0.84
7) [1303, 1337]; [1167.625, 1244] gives 0.80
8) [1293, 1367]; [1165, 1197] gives 0.88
